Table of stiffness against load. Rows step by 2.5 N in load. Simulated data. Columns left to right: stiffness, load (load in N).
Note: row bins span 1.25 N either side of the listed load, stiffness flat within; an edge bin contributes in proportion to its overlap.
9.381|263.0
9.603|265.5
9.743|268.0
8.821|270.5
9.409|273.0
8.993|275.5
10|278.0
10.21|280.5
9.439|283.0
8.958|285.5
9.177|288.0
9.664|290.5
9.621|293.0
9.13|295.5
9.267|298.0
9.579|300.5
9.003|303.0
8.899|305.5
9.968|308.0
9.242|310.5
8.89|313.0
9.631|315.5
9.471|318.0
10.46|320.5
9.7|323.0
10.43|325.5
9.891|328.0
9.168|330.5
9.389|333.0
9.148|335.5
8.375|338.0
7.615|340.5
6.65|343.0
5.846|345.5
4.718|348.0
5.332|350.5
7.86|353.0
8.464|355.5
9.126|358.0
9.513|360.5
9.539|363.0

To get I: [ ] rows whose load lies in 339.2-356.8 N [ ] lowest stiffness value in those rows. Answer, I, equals 4.718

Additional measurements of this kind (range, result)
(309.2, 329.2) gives 8.89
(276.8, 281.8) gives 10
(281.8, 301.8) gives 8.958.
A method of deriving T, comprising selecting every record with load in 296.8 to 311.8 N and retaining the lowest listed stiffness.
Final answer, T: 8.899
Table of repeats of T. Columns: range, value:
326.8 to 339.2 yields 8.375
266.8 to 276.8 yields 8.821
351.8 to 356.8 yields 7.86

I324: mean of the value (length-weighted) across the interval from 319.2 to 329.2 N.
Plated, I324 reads 10.1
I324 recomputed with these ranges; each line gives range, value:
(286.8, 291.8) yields 9.42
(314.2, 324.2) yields 9.81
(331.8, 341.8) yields 8.62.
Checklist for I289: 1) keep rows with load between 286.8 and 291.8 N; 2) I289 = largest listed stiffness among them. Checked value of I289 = 9.664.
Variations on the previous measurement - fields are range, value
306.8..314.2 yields 9.968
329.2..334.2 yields 9.389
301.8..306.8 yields 9.003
